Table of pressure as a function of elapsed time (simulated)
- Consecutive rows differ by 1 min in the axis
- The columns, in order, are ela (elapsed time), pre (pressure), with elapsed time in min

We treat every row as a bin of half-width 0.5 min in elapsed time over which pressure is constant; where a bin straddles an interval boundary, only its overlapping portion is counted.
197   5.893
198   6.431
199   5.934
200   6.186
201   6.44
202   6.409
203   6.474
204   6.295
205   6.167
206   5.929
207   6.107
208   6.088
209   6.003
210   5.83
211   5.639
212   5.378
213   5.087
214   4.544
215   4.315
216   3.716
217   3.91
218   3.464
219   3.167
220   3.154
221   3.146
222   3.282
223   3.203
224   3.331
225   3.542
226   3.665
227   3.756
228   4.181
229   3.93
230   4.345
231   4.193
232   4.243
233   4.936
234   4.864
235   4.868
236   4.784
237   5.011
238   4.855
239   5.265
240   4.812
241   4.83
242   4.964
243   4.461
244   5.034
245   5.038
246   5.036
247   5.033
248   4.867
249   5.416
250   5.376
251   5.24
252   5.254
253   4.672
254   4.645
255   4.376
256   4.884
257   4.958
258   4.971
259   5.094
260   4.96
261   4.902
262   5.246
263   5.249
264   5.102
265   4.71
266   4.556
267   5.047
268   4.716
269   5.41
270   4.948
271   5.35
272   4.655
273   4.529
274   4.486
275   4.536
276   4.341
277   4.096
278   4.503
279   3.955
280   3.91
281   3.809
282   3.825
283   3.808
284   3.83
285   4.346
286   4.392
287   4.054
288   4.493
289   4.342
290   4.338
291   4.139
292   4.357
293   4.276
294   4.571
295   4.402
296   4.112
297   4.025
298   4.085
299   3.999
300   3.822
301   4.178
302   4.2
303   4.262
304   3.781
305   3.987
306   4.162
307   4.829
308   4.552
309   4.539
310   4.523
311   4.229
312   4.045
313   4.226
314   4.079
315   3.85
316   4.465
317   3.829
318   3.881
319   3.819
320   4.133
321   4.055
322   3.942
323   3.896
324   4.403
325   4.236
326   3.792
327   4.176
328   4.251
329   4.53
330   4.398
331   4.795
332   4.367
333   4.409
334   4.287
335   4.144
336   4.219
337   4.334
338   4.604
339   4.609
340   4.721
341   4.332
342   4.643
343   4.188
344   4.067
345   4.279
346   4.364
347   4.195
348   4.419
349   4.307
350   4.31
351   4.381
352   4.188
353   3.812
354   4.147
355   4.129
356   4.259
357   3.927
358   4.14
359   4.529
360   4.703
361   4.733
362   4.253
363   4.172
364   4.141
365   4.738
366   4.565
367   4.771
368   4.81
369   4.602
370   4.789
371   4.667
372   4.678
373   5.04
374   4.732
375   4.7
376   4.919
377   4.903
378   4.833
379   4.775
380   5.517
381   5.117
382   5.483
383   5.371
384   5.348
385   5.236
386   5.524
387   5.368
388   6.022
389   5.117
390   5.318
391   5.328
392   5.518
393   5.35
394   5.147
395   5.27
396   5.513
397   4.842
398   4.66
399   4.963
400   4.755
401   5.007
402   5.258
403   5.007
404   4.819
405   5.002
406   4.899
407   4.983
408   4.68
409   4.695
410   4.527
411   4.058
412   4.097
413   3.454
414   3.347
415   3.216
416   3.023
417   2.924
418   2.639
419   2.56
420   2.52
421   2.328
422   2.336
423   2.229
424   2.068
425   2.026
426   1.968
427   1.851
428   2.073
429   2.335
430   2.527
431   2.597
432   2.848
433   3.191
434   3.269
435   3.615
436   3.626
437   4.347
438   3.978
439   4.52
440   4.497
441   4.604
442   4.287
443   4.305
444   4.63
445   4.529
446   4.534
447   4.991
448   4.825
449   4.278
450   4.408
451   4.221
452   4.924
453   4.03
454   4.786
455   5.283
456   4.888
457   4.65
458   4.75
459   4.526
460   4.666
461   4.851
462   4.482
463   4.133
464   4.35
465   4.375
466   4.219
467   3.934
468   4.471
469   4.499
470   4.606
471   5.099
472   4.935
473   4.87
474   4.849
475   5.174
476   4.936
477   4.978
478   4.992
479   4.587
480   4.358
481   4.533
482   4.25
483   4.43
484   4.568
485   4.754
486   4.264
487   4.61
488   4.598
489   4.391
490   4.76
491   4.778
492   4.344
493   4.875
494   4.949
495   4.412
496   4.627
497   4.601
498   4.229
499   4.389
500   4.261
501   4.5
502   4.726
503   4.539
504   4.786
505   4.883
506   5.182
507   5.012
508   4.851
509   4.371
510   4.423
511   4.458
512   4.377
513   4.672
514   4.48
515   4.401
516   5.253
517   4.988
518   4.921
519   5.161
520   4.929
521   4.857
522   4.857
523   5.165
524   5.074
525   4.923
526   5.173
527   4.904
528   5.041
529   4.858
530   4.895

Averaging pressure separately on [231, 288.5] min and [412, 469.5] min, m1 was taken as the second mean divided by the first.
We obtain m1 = 0.79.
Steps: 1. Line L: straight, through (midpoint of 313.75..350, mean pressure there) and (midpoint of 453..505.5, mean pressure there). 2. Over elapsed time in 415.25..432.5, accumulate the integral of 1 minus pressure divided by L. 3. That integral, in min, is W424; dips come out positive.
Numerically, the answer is 7.9 min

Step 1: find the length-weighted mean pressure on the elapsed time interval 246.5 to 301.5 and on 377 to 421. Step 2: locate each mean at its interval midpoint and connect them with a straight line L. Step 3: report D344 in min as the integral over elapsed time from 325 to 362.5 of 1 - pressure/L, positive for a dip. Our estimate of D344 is 2.4 min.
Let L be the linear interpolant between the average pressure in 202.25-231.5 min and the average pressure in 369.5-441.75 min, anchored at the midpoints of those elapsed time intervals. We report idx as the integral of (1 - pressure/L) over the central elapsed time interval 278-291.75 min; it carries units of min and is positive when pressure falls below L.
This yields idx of 1.0 min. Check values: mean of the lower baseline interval 4.56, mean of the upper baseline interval 4.2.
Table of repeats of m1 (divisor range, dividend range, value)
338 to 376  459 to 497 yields 1.04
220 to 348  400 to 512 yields 0.95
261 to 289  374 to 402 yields 1.15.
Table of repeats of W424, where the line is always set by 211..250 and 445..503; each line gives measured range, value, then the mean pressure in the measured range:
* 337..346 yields 0.13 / 4.42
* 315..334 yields 1.23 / 4.18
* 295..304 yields 0.73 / 4.09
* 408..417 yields 1.47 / 3.8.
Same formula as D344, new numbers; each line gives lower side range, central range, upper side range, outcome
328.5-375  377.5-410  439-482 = -4.6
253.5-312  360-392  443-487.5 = -3.0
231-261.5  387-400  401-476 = -3.2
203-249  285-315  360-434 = 1.6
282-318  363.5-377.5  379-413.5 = 0.3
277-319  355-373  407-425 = -4.3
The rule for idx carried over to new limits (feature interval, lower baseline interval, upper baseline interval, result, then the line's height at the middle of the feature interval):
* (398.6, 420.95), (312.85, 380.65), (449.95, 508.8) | 2.1 min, 4.5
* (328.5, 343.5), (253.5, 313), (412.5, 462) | -0.9 min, 4.18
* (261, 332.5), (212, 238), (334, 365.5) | -1.9 min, 4.21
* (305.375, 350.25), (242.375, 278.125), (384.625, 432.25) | 2.0 min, 4.48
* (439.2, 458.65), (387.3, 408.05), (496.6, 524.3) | 1.4 min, 4.95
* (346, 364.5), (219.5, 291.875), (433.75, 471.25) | 0.9 min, 4.49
